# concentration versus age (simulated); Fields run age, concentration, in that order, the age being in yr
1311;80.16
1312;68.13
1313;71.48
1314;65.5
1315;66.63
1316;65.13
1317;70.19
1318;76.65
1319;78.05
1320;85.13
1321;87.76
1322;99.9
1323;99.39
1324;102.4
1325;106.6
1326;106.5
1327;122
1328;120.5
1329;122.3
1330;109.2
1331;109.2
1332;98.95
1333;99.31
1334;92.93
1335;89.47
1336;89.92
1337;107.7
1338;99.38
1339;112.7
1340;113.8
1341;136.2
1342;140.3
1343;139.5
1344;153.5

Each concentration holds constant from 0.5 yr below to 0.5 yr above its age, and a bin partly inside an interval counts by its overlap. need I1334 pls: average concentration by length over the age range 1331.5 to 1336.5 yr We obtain 94.1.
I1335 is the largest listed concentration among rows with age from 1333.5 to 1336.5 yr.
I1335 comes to 92.93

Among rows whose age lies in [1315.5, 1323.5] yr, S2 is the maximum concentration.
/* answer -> 99.9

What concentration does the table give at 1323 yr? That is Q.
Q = 99.39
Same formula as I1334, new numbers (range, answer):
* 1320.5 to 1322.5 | 93.8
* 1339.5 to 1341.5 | 125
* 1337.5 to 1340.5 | 109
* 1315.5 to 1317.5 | 67.7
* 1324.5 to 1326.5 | 107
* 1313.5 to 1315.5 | 66.1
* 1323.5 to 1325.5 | 104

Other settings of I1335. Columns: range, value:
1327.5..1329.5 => 122.3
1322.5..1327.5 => 122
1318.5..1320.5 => 85.13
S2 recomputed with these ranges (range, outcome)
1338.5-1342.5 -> 140.3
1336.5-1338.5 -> 107.7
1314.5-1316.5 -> 66.63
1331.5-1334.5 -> 99.31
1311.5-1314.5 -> 71.48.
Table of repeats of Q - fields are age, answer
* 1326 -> 106.5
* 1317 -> 70.19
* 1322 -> 99.9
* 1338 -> 99.38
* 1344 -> 153.5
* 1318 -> 76.65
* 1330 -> 109.2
